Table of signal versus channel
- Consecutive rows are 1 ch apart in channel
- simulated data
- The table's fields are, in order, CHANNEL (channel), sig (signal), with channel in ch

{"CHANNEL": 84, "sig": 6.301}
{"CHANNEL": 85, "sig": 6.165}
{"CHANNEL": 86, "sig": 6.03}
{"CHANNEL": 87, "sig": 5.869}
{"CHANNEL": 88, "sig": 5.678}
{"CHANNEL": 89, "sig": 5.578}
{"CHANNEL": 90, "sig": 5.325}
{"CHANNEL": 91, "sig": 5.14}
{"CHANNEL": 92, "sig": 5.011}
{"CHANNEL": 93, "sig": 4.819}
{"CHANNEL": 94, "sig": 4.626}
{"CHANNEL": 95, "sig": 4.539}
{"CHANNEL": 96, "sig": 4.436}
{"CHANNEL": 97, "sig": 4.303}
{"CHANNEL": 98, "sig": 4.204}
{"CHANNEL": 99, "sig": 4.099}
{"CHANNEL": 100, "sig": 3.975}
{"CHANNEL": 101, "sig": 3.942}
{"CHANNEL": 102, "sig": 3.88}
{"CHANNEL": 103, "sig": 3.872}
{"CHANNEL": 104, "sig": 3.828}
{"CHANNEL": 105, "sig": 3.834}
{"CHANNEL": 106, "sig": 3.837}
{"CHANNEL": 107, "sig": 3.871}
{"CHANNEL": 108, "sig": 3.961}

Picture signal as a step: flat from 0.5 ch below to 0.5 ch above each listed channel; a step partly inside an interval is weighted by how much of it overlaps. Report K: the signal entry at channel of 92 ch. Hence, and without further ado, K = 5.011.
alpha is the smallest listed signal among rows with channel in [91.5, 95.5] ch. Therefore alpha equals 4.539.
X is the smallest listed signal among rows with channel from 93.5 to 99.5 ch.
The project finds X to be 4.099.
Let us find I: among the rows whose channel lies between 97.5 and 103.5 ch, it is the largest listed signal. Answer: 4.204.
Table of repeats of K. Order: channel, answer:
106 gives 3.837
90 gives 5.325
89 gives 5.578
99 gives 4.099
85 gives 6.165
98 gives 4.204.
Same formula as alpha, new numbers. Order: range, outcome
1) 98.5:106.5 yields 3.828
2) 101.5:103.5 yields 3.872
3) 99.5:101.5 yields 3.942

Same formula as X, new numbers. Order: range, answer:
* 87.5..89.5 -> 5.578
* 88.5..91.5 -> 5.14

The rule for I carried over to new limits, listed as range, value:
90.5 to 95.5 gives 5.14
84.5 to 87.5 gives 6.165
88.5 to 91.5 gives 5.578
